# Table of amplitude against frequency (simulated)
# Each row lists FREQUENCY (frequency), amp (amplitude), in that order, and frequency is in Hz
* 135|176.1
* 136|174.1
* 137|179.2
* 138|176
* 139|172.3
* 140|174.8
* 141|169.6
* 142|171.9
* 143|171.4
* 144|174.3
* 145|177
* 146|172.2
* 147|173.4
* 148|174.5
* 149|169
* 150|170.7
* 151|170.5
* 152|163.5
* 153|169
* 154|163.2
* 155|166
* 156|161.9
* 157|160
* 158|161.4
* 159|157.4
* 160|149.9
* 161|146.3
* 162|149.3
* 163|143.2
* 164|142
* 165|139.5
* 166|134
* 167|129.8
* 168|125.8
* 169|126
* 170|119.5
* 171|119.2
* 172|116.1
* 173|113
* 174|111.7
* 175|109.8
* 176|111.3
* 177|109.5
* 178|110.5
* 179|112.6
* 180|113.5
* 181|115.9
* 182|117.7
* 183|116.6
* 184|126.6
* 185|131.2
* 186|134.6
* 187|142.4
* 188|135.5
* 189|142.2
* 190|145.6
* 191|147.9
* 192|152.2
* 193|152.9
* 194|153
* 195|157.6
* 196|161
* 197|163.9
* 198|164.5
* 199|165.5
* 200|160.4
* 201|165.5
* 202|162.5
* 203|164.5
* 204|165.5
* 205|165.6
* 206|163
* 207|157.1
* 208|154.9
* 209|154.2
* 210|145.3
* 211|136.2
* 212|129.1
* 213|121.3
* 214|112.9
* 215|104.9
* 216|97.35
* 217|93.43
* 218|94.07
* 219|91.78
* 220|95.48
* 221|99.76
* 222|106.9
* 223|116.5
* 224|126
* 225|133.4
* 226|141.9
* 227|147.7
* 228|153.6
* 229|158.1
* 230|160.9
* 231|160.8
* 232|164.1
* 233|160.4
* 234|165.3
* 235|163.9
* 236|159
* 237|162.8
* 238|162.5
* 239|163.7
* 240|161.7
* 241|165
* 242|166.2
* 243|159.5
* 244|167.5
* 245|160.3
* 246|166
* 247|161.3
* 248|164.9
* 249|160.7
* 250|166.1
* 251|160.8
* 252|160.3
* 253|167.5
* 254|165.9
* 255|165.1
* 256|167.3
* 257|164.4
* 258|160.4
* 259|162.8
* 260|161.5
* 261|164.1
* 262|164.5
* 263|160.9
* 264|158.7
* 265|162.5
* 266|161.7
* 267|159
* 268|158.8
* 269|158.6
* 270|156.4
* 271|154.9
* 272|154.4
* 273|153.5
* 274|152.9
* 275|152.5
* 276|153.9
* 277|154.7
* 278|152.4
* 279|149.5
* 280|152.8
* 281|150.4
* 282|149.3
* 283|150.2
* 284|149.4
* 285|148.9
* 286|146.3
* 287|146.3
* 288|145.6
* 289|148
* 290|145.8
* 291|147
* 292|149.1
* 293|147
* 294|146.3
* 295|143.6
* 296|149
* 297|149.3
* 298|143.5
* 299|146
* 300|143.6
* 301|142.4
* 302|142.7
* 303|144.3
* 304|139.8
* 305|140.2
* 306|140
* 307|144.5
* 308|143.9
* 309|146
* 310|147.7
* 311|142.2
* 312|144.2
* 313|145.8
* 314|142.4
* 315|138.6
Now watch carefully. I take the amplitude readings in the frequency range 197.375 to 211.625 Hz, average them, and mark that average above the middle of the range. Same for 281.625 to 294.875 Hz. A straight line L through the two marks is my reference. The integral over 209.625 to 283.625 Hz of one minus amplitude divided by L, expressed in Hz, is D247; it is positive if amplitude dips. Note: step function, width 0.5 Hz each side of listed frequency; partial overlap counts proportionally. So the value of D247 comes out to 1.66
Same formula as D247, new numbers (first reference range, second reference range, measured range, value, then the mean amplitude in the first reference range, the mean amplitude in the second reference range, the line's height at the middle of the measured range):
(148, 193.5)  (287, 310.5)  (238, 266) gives -4.1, 138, 145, 143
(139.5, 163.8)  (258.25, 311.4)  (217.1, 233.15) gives 2.7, 165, 151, 157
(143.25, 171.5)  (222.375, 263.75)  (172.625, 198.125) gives 3.8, 154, 159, 156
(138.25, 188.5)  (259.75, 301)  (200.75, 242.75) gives 1.7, 144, 152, 148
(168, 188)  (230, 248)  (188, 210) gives -3.7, 119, 163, 134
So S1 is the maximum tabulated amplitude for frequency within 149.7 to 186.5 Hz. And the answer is 170.7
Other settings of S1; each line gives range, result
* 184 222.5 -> 165.6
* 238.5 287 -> 167.5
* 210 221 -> 145.3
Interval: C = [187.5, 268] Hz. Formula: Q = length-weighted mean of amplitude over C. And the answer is 151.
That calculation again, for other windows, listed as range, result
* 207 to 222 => 118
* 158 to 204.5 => 138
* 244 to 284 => 159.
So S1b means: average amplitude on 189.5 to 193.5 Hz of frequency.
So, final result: 150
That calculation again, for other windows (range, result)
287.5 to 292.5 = 147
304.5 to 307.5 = 142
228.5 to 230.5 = 160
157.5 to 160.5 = 156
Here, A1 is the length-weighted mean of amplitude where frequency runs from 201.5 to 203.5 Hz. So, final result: 164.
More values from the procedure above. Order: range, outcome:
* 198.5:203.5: 164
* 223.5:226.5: 134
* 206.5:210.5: 153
